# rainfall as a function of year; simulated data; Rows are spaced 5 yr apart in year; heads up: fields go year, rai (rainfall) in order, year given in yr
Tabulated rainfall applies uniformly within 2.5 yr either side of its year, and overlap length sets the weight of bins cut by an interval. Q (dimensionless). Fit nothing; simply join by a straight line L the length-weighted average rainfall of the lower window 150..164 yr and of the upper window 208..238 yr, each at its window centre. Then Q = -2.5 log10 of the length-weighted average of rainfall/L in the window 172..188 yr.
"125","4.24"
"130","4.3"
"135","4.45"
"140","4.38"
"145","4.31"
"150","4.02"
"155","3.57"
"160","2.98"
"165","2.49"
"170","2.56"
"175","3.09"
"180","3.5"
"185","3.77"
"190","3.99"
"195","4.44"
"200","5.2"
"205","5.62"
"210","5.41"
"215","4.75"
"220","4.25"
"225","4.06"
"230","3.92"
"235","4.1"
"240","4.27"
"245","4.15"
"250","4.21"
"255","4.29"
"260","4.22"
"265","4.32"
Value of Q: 0.08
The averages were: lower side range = 3.32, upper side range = 4.4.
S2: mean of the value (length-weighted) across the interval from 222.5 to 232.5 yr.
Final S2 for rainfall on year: 3.99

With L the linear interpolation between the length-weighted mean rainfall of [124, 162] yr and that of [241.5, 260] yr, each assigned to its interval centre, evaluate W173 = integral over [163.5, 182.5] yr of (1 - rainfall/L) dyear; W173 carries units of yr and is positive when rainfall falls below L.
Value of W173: 5.4 yr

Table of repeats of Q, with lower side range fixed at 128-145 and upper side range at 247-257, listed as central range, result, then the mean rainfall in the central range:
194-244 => -0.08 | 4.59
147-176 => 0.35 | 3.14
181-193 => 0.12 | 3.86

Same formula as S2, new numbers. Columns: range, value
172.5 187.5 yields 3.45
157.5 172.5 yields 2.68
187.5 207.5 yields 4.81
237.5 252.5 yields 4.21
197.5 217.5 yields 5.25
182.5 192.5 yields 3.88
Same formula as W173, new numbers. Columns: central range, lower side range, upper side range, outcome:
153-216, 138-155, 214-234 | 3.5 yr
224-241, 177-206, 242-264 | 0.8 yr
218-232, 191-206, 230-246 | 1.0 yr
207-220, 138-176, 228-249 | -3.4 yr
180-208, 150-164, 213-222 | -3.2 yr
